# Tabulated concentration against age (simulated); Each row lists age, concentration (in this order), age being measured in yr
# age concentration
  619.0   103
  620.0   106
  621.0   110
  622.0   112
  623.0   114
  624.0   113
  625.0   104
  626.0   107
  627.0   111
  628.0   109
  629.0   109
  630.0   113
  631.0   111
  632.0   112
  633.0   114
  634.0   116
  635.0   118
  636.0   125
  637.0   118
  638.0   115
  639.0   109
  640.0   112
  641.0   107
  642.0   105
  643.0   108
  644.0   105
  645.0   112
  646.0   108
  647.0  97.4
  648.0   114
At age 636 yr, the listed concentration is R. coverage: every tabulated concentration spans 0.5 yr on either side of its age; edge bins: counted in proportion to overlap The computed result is 125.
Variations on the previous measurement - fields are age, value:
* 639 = 109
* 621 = 110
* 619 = 103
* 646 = 108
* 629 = 109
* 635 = 118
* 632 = 112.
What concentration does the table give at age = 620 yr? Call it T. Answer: 106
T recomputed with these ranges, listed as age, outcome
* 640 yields 112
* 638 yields 115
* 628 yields 109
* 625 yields 104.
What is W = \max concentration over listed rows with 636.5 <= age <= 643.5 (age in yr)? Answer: 118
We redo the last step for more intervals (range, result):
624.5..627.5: 111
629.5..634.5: 116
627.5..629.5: 109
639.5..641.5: 112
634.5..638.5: 125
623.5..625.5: 113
